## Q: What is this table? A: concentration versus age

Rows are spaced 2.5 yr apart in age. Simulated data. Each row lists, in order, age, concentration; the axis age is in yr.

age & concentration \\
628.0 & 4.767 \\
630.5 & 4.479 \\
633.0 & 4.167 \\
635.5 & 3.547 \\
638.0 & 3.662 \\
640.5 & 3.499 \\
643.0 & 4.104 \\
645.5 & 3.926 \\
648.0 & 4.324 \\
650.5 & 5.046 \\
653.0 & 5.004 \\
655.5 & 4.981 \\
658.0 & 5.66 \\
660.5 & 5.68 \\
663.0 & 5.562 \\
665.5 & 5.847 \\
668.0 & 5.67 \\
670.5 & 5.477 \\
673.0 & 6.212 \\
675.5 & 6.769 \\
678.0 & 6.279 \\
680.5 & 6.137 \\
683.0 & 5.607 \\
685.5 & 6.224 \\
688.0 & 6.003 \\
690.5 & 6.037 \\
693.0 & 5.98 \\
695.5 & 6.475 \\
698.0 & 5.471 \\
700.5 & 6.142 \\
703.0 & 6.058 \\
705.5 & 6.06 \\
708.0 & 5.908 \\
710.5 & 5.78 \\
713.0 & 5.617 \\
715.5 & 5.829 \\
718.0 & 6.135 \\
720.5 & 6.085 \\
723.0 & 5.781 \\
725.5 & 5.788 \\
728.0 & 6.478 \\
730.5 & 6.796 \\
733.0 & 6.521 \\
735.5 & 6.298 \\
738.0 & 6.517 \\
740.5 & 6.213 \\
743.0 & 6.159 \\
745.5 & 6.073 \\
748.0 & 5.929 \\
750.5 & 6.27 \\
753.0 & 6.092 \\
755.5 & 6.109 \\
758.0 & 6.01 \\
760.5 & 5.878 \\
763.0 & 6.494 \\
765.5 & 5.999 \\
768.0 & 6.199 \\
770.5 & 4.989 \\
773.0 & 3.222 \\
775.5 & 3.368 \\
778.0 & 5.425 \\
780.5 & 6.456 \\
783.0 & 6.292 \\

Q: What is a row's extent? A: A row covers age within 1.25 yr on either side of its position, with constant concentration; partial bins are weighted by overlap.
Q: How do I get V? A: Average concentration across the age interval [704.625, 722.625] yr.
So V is 5.91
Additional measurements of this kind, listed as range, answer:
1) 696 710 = 5.95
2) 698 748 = 6.1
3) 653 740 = 5.98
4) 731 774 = 5.97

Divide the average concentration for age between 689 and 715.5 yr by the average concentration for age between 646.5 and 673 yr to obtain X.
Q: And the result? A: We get 1.11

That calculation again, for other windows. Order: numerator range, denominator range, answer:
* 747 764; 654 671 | 1.10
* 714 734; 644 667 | 1.21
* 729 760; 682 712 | 1.04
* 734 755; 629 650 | 1.54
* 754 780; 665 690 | 0.90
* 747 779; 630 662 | 1.24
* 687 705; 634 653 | 1.48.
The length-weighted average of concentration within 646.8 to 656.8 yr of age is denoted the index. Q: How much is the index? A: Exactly 4.85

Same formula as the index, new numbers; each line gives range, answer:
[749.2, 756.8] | 6.15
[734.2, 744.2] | 6.3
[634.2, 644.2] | 3.7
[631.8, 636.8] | 3.85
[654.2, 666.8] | 5.54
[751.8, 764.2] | 6.12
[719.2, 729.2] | 6.03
